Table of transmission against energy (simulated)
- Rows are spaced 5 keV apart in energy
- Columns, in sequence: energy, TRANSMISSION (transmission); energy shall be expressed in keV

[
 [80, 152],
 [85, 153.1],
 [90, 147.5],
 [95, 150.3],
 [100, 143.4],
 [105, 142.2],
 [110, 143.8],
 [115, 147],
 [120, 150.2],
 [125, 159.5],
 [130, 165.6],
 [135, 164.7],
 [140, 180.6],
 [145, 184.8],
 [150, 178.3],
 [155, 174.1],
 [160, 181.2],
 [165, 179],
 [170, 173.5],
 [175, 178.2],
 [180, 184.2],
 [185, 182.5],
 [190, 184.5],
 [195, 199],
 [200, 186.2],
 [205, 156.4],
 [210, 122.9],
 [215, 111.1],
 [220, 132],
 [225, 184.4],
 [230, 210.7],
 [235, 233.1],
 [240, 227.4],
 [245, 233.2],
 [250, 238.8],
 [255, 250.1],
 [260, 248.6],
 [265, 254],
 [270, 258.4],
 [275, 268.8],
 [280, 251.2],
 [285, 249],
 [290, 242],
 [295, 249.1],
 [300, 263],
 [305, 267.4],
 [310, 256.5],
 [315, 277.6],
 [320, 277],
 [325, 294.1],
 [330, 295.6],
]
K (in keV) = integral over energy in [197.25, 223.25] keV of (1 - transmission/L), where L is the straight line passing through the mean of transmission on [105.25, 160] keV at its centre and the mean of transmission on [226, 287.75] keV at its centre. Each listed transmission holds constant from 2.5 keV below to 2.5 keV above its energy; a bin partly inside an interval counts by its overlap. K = 8.4 keV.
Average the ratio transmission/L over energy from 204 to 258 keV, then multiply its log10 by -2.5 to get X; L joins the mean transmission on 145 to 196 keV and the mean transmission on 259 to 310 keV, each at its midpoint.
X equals 0.158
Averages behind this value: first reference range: 181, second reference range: 255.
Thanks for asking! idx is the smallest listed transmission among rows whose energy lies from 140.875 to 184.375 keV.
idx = 173.5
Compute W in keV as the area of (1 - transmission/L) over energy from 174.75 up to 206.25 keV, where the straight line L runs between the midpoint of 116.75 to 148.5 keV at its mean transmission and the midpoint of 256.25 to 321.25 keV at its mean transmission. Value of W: 2.82 keV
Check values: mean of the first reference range 167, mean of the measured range 183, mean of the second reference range 258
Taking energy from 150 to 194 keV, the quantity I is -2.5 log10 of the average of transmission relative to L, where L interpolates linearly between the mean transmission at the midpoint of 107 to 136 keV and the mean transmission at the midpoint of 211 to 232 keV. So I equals -0.16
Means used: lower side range 154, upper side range 156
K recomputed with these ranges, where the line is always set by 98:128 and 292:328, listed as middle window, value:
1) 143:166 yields -0.8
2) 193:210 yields 2.6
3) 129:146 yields -1.1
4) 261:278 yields -1.0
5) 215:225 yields 3.5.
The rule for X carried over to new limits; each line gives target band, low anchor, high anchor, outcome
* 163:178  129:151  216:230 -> -0.04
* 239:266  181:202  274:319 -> -0.06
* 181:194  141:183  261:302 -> 0.06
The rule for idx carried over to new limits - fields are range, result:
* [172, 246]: 111.1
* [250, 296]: 238.8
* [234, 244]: 227.4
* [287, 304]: 242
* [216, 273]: 132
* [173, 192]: 178.2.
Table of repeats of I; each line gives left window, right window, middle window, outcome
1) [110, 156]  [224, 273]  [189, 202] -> 0.071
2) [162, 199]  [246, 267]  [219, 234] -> 0.194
